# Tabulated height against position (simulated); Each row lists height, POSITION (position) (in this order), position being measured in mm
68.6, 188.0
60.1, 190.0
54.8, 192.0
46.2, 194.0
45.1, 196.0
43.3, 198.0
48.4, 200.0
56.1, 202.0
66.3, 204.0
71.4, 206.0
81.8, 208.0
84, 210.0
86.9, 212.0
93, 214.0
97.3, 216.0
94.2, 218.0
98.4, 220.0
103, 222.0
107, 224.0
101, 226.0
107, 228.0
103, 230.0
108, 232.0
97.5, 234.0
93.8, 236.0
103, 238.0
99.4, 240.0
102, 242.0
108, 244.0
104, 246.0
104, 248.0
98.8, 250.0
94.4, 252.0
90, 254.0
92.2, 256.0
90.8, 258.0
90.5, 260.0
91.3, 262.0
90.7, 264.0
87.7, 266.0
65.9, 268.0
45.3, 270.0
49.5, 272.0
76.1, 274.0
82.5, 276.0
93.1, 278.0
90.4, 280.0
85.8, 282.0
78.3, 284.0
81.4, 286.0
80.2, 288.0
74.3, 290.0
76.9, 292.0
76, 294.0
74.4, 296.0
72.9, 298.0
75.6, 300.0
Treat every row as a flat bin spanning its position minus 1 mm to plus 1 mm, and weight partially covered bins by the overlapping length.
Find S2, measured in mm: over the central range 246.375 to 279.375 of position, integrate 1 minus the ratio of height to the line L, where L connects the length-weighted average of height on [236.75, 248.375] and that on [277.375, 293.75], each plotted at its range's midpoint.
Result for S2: 3.2 mm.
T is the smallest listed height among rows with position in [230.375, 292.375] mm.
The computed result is 45.3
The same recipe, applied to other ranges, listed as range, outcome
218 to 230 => 94.2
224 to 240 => 93.8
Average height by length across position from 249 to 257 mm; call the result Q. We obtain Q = 93.9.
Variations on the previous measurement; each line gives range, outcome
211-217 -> 92.4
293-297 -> 75.2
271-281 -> 78.3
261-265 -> 91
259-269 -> 85.2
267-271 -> 55.6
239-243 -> 101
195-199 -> 44.2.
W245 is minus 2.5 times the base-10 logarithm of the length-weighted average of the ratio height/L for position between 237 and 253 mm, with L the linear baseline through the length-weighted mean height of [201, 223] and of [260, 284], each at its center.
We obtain -0.24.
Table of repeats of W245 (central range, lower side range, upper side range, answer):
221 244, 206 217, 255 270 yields -0.19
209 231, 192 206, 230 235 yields -0.17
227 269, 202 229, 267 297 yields -0.16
